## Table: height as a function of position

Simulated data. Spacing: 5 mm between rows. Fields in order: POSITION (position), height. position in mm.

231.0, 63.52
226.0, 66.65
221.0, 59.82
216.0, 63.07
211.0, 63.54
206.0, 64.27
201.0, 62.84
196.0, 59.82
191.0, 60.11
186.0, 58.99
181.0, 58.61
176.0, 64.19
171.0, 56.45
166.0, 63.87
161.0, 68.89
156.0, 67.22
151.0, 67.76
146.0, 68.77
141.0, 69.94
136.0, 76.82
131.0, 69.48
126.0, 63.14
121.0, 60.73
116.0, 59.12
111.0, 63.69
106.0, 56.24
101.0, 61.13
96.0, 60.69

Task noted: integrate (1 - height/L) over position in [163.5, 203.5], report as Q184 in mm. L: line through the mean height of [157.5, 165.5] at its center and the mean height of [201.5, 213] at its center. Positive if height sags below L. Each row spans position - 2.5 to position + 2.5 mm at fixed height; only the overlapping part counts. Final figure 3.1 mm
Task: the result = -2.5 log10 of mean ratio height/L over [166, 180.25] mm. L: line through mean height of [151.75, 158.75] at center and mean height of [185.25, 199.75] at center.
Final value 0.05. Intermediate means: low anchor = 67.4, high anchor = 60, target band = 60.7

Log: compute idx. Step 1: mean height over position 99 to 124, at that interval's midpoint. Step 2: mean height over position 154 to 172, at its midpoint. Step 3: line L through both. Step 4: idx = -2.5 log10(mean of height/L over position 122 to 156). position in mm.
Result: -0.102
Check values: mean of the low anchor 60.2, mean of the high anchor 64.7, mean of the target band 68.8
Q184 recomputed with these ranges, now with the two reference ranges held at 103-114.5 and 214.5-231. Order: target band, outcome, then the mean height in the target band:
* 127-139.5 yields -2.3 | 71.7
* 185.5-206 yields 0.5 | 61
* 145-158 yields -1.4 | 67.8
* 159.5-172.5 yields -0.3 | 63.1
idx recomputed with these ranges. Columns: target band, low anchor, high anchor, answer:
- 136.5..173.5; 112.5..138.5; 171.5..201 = -0.06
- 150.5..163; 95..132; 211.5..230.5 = -0.10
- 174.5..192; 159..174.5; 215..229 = 0.05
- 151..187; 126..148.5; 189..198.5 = 0.02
